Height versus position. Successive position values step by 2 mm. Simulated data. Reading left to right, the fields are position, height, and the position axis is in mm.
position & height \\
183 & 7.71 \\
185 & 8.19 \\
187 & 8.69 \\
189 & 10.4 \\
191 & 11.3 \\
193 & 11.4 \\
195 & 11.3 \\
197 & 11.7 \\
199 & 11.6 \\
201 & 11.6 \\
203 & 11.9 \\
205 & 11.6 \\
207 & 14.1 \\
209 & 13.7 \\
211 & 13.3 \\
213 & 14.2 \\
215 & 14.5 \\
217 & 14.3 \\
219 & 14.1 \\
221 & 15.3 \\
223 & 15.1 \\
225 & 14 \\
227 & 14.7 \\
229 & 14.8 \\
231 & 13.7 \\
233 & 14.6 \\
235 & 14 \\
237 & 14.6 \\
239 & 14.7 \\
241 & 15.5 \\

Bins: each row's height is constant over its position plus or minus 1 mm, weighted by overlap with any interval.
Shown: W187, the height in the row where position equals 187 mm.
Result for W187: 8.69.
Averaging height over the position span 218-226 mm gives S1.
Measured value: 14.6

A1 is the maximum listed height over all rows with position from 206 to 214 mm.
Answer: 14.2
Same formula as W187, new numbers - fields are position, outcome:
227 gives 14.7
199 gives 11.6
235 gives 14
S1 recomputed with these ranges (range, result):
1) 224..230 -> 14.5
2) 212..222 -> 14.5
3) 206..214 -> 13.8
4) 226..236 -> 14.4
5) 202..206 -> 11.8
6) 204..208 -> 12.8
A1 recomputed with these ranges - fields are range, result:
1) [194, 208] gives 14.1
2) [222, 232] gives 15.1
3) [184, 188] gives 8.69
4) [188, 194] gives 11.4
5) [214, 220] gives 14.5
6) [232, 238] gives 14.6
